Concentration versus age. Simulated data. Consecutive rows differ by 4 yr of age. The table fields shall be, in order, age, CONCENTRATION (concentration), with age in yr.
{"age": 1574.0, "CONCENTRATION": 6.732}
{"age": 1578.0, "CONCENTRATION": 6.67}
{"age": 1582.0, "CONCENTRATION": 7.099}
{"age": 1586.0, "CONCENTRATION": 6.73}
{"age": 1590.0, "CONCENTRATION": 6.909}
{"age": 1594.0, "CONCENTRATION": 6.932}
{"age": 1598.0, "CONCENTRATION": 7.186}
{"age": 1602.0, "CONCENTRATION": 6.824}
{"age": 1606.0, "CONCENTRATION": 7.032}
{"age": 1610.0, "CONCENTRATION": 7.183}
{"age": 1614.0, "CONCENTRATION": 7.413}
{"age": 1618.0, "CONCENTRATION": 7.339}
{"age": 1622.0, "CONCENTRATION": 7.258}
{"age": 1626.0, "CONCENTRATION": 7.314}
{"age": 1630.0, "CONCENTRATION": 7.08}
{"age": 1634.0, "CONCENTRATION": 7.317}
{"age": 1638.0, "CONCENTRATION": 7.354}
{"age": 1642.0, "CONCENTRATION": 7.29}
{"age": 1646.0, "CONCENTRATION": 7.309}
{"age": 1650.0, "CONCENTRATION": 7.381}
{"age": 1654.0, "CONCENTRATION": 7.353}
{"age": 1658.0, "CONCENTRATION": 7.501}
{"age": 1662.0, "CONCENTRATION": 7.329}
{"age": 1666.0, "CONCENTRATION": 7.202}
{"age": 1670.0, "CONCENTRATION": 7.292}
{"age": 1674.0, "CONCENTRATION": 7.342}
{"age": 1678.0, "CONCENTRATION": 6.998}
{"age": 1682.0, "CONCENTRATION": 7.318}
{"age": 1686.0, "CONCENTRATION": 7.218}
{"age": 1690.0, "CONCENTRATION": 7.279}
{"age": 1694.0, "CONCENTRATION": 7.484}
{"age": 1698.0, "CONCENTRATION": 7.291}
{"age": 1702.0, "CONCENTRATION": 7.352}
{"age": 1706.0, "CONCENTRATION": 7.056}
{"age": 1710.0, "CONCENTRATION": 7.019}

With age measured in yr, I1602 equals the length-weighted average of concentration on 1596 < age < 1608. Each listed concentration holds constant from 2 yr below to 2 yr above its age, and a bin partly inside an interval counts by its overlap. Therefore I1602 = 7.01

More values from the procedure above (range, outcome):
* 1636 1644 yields 7.32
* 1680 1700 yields 7.32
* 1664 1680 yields 7.21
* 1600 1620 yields 7.16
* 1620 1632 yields 7.22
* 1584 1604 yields 6.92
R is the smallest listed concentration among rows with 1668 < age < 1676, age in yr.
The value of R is 7.292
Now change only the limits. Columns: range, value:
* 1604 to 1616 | 7.032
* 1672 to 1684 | 6.998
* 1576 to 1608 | 6.67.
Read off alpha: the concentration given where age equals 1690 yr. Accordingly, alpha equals 7.279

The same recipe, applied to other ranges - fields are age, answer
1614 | 7.413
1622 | 7.258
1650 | 7.381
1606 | 7.032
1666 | 7.202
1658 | 7.501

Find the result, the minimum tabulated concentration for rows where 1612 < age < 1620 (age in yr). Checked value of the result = 7.339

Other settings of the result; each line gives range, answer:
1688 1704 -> 7.279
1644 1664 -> 7.309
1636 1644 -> 7.29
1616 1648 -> 7.08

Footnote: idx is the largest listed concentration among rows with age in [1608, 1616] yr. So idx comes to 7.413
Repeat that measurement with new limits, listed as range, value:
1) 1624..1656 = 7.381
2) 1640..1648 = 7.309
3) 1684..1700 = 7.484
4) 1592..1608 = 7.186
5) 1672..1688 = 7.342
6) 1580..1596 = 7.099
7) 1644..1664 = 7.501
